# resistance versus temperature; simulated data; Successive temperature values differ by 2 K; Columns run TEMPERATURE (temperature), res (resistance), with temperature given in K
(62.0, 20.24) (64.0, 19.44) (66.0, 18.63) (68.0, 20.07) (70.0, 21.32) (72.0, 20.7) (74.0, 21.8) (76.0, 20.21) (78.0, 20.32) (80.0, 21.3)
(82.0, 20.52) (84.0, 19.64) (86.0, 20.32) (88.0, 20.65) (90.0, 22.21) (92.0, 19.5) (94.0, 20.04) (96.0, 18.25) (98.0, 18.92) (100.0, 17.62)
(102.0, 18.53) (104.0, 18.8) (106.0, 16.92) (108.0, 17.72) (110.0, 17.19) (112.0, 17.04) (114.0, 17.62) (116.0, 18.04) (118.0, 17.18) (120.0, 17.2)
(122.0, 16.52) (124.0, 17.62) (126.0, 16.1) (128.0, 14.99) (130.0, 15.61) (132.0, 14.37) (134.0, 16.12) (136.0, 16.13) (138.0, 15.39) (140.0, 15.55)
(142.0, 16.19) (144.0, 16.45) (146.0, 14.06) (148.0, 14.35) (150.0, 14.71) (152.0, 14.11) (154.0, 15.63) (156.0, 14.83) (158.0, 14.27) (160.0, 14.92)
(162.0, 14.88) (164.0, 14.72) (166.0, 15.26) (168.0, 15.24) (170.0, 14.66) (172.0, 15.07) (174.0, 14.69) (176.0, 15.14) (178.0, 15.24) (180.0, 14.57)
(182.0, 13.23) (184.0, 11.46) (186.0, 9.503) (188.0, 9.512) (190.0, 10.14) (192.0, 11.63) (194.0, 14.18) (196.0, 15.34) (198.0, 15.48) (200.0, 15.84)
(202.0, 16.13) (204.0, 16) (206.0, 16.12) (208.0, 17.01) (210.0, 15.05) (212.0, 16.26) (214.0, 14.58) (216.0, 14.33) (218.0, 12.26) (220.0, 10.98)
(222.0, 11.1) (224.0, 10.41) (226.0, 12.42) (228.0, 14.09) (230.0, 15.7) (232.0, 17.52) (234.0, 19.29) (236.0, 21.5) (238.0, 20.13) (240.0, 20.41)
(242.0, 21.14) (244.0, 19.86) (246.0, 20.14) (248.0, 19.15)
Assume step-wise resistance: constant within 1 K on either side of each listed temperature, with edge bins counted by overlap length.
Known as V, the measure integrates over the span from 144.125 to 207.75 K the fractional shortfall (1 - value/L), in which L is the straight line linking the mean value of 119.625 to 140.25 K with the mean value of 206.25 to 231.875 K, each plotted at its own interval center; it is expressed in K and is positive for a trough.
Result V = 2.50 K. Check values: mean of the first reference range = 15.9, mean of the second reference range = 13.9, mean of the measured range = 14.3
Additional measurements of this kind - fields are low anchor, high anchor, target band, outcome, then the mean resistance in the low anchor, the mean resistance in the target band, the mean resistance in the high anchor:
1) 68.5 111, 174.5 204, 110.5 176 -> 2.81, 19.6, 15.6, 13.5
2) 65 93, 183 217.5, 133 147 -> 1.25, 20.5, 15.7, 14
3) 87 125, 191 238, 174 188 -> 2.64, 18.3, 13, 15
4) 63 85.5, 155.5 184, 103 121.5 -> 0.60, 20.4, 17.5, 14.6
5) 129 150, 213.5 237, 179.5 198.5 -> 3.20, 15.4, 12.4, 14.5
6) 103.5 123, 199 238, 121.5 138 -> 1.13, 17.4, 15.9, 15.2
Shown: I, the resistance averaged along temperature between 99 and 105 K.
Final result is 18.3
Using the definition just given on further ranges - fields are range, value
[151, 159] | 14.7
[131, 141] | 15.5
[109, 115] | 17.3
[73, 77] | 21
